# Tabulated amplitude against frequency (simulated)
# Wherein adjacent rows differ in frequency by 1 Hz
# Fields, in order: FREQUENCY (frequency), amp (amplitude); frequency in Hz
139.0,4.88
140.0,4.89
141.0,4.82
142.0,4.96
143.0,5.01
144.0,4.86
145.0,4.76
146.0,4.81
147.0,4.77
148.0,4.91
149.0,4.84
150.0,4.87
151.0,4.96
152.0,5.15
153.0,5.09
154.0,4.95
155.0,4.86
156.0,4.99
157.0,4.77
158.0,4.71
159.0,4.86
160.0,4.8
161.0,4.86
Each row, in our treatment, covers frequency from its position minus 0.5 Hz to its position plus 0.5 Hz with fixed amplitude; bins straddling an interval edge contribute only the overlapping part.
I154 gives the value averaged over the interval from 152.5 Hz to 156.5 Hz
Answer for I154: 4.97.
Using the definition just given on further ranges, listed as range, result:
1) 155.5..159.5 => 4.83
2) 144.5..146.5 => 4.79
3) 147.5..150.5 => 4.87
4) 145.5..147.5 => 4.79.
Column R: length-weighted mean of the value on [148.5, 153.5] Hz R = 4.98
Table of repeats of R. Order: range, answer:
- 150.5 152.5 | 5.05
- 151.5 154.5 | 5.06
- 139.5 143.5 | 4.92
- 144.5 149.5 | 4.82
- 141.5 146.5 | 4.88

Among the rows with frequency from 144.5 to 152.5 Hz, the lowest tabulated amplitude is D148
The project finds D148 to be 4.76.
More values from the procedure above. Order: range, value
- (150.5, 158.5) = 4.71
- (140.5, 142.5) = 4.82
